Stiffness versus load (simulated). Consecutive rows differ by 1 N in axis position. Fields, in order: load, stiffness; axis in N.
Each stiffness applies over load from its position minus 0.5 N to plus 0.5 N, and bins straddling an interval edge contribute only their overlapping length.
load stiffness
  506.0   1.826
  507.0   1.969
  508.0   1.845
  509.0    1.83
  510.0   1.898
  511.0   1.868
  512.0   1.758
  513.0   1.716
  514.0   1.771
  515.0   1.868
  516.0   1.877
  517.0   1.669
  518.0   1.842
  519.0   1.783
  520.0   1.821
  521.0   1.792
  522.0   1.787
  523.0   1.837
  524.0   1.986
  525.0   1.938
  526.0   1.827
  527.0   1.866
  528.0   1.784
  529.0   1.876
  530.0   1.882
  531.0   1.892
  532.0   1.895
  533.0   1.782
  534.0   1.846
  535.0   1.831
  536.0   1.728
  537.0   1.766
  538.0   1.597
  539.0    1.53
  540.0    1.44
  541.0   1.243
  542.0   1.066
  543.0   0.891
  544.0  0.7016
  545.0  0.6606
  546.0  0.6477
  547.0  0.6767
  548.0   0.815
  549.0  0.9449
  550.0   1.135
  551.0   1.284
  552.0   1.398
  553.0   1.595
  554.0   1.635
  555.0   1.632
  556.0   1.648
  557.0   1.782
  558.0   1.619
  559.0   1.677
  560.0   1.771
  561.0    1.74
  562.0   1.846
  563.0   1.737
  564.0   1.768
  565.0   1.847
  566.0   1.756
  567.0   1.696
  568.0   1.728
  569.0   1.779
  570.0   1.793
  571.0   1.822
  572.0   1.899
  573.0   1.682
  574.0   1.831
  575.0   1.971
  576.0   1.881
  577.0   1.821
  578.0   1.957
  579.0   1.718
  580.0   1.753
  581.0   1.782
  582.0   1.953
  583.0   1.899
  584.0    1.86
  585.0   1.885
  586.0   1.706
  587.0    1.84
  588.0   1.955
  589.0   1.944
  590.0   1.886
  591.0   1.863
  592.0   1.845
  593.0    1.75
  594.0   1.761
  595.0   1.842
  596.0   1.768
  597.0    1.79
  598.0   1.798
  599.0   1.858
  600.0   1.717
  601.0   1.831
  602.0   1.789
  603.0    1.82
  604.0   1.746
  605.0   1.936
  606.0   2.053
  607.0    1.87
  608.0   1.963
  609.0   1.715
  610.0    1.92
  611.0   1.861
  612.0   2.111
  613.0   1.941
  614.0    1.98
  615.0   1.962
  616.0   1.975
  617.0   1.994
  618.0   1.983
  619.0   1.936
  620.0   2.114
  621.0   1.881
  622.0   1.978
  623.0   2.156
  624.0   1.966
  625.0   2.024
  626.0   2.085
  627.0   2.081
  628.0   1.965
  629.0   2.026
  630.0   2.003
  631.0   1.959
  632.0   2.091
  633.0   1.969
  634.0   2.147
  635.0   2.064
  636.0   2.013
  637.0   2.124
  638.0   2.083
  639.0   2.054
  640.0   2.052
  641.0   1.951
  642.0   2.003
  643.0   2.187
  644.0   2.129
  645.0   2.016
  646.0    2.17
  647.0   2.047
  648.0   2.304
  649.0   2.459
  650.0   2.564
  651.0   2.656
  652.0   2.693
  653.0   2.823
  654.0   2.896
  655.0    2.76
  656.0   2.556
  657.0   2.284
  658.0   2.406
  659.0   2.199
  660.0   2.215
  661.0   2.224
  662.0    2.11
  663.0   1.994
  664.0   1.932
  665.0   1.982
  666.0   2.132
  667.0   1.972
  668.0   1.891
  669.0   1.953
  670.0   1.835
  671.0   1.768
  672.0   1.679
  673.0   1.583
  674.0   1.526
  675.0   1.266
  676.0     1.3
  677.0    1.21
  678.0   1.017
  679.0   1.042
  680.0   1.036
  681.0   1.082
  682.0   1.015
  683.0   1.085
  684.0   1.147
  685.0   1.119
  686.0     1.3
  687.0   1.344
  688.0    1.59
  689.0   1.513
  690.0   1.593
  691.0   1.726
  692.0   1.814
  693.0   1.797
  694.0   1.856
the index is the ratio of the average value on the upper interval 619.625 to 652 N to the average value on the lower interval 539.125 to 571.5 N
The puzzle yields 1.48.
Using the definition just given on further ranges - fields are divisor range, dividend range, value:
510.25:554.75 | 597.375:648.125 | 1.27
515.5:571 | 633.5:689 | 1.20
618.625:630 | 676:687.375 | 0.56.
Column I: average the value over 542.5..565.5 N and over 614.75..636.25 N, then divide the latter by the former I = 1.5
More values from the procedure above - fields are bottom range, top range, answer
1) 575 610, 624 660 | 1.20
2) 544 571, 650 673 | 1.50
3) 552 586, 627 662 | 1.26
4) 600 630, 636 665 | 1.16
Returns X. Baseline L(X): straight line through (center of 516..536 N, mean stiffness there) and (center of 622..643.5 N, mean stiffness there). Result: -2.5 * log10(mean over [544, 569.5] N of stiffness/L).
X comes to 0.29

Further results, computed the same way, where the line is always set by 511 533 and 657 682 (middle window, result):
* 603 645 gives -0.142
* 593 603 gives -0.012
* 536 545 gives 0.390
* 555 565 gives 0.043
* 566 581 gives -0.009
